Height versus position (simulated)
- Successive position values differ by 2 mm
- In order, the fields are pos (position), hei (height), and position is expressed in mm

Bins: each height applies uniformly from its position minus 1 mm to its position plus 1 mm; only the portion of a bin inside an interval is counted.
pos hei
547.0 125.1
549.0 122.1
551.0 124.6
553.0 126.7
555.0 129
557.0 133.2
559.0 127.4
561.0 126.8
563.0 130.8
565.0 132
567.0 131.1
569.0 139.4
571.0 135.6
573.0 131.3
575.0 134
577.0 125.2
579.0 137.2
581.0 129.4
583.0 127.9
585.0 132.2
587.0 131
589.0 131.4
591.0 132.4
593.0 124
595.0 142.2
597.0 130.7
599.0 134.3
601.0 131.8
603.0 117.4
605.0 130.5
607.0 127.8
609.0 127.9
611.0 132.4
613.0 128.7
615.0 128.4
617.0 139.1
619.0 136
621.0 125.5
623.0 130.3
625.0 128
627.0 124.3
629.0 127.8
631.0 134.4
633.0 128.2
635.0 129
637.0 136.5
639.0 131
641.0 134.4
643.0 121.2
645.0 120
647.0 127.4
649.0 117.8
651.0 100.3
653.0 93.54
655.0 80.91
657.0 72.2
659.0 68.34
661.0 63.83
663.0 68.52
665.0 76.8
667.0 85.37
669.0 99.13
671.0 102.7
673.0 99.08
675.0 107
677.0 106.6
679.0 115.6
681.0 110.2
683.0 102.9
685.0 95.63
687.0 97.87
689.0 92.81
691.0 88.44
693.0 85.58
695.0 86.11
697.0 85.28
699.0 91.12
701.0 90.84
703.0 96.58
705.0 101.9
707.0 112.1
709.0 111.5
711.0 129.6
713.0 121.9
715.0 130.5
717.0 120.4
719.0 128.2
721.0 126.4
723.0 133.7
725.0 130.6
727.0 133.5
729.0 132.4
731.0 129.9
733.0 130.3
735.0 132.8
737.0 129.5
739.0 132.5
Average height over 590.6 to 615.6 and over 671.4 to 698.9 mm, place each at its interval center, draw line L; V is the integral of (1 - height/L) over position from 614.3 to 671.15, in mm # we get 1.8 mm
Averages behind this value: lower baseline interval 130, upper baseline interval 97.8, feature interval 111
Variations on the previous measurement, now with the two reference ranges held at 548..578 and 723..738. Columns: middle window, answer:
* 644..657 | 2.66 mm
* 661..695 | 9.43 mm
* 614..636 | 0.07 mm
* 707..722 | 0.92 mm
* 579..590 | -0.07 mm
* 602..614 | 0.27 mm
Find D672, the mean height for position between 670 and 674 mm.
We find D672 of 101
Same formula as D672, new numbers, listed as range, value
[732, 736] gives 132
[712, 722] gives 125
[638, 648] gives 127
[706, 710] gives 112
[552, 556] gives 128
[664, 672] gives 91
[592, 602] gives 133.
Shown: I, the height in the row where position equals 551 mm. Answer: 124.6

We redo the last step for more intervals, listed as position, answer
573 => 131.3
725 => 130.6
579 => 137.2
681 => 110.2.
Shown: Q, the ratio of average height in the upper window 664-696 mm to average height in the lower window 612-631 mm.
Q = 0.7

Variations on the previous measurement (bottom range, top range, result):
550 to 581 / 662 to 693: 0.74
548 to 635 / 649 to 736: 0.80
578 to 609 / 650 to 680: 0.68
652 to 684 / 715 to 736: 1.43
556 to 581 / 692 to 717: 0.79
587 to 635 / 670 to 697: 0.76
